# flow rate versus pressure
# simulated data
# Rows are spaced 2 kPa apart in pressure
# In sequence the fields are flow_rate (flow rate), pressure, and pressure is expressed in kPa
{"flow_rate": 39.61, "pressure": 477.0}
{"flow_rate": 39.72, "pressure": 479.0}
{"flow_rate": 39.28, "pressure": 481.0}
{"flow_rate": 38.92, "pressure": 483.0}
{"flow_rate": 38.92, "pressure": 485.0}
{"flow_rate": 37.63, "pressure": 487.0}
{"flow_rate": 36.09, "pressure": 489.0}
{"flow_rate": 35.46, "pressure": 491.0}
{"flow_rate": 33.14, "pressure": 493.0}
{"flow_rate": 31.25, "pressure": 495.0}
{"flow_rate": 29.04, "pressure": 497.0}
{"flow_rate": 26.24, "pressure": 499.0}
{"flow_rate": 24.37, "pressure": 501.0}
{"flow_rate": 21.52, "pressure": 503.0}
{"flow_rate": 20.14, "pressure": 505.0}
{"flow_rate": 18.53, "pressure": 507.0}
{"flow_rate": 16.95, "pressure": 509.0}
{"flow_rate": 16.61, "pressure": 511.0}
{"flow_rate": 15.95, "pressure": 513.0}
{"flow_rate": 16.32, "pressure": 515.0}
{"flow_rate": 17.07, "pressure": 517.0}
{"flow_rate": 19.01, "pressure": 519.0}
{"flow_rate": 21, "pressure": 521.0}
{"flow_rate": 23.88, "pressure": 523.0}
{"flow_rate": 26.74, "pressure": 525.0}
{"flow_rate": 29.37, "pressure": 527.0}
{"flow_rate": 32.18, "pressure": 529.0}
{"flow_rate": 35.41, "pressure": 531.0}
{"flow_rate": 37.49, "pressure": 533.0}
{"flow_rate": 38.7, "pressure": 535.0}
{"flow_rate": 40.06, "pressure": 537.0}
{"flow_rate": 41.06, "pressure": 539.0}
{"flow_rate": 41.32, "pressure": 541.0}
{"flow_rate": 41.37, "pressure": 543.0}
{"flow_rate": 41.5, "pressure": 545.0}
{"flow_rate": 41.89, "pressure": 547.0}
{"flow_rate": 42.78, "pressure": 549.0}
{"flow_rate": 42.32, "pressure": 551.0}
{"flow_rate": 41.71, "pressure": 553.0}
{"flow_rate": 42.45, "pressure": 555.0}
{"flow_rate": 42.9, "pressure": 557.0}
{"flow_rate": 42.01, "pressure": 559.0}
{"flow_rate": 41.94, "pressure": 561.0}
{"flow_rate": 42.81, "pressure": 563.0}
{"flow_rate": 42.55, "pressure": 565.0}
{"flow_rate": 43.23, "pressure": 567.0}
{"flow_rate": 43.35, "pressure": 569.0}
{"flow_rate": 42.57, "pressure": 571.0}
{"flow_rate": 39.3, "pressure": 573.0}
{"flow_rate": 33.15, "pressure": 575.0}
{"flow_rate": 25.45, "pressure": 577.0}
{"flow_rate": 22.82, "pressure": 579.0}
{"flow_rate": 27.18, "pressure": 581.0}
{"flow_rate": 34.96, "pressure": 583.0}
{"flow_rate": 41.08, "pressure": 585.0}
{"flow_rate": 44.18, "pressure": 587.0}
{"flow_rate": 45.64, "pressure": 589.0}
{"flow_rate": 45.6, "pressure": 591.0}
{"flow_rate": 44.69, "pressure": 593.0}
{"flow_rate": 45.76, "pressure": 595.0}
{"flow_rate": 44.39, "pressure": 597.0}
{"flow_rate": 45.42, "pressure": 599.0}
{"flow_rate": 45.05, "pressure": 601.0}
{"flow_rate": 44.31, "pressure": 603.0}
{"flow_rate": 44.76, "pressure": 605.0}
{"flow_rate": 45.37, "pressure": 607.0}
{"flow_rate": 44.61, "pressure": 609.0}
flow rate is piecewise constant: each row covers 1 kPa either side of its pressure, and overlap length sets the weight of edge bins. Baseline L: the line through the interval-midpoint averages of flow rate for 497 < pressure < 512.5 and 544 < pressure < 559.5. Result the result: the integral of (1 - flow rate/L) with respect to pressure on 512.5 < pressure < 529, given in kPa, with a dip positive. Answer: 3.80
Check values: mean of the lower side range 21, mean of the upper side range 42.2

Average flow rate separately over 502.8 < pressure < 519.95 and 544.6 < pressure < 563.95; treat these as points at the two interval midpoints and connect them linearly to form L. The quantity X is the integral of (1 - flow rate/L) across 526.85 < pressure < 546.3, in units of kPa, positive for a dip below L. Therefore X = -3.7 kPa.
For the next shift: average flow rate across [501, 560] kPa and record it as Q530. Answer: 31.2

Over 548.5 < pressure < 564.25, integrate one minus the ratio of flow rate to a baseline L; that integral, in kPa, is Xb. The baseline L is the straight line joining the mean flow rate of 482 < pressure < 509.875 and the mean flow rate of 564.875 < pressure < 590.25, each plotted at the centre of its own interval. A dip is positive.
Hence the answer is -3.23 kPa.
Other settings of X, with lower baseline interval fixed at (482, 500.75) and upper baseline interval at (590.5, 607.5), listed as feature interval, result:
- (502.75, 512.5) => 4.7 kPa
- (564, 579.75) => 2.0 kPa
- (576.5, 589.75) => 2.7 kPa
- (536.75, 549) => -0.7 kPa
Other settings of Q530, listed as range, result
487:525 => 23.9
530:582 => 39.1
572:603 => 39.1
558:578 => 39.6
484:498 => 34.5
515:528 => 22.3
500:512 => 19.7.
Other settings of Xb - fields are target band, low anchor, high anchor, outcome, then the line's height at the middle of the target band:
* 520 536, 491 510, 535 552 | 2.32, 35.5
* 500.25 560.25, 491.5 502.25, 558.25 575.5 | 7.49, 34.9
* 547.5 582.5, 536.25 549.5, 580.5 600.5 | 2.58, 41.8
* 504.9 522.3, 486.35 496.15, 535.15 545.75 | 9.05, 37.4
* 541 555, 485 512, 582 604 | -2.38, 35.8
